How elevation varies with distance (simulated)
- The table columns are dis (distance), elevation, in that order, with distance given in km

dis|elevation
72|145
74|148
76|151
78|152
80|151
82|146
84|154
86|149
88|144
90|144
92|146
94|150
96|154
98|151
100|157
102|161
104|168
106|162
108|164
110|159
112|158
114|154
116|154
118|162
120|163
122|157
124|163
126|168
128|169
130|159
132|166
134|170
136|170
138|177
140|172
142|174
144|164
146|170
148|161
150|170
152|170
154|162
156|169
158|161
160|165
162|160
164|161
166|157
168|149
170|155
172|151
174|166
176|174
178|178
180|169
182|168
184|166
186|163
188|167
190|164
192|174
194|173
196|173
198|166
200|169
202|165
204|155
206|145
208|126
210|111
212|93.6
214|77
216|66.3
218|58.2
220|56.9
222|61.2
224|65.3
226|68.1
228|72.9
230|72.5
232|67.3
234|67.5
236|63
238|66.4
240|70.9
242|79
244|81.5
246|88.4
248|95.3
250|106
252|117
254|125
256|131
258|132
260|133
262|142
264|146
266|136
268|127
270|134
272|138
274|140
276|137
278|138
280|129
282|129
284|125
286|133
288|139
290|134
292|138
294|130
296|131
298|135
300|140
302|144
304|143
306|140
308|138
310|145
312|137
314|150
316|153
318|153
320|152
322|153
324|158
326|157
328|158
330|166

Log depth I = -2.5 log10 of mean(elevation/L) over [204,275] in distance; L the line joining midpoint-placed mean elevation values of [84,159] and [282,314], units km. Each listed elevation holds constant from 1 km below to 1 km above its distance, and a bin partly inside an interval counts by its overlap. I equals 0.40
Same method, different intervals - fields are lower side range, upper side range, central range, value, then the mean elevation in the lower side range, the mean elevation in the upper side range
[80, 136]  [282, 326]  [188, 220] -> 0.130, 158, 142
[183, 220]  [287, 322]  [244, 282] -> 0.111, 137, 142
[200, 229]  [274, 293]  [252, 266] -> -0.109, 97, 134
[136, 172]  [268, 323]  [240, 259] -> 0.373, 164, 139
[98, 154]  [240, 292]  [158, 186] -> -0.083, 164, 124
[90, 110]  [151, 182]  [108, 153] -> -0.036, 156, 163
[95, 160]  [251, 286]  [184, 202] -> -0.129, 164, 133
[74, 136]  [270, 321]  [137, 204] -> -0.105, 157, 139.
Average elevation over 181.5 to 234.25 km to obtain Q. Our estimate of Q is 119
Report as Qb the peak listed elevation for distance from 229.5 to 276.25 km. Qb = 146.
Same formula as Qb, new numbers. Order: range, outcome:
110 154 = 177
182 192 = 174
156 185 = 178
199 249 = 169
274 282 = 140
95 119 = 168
